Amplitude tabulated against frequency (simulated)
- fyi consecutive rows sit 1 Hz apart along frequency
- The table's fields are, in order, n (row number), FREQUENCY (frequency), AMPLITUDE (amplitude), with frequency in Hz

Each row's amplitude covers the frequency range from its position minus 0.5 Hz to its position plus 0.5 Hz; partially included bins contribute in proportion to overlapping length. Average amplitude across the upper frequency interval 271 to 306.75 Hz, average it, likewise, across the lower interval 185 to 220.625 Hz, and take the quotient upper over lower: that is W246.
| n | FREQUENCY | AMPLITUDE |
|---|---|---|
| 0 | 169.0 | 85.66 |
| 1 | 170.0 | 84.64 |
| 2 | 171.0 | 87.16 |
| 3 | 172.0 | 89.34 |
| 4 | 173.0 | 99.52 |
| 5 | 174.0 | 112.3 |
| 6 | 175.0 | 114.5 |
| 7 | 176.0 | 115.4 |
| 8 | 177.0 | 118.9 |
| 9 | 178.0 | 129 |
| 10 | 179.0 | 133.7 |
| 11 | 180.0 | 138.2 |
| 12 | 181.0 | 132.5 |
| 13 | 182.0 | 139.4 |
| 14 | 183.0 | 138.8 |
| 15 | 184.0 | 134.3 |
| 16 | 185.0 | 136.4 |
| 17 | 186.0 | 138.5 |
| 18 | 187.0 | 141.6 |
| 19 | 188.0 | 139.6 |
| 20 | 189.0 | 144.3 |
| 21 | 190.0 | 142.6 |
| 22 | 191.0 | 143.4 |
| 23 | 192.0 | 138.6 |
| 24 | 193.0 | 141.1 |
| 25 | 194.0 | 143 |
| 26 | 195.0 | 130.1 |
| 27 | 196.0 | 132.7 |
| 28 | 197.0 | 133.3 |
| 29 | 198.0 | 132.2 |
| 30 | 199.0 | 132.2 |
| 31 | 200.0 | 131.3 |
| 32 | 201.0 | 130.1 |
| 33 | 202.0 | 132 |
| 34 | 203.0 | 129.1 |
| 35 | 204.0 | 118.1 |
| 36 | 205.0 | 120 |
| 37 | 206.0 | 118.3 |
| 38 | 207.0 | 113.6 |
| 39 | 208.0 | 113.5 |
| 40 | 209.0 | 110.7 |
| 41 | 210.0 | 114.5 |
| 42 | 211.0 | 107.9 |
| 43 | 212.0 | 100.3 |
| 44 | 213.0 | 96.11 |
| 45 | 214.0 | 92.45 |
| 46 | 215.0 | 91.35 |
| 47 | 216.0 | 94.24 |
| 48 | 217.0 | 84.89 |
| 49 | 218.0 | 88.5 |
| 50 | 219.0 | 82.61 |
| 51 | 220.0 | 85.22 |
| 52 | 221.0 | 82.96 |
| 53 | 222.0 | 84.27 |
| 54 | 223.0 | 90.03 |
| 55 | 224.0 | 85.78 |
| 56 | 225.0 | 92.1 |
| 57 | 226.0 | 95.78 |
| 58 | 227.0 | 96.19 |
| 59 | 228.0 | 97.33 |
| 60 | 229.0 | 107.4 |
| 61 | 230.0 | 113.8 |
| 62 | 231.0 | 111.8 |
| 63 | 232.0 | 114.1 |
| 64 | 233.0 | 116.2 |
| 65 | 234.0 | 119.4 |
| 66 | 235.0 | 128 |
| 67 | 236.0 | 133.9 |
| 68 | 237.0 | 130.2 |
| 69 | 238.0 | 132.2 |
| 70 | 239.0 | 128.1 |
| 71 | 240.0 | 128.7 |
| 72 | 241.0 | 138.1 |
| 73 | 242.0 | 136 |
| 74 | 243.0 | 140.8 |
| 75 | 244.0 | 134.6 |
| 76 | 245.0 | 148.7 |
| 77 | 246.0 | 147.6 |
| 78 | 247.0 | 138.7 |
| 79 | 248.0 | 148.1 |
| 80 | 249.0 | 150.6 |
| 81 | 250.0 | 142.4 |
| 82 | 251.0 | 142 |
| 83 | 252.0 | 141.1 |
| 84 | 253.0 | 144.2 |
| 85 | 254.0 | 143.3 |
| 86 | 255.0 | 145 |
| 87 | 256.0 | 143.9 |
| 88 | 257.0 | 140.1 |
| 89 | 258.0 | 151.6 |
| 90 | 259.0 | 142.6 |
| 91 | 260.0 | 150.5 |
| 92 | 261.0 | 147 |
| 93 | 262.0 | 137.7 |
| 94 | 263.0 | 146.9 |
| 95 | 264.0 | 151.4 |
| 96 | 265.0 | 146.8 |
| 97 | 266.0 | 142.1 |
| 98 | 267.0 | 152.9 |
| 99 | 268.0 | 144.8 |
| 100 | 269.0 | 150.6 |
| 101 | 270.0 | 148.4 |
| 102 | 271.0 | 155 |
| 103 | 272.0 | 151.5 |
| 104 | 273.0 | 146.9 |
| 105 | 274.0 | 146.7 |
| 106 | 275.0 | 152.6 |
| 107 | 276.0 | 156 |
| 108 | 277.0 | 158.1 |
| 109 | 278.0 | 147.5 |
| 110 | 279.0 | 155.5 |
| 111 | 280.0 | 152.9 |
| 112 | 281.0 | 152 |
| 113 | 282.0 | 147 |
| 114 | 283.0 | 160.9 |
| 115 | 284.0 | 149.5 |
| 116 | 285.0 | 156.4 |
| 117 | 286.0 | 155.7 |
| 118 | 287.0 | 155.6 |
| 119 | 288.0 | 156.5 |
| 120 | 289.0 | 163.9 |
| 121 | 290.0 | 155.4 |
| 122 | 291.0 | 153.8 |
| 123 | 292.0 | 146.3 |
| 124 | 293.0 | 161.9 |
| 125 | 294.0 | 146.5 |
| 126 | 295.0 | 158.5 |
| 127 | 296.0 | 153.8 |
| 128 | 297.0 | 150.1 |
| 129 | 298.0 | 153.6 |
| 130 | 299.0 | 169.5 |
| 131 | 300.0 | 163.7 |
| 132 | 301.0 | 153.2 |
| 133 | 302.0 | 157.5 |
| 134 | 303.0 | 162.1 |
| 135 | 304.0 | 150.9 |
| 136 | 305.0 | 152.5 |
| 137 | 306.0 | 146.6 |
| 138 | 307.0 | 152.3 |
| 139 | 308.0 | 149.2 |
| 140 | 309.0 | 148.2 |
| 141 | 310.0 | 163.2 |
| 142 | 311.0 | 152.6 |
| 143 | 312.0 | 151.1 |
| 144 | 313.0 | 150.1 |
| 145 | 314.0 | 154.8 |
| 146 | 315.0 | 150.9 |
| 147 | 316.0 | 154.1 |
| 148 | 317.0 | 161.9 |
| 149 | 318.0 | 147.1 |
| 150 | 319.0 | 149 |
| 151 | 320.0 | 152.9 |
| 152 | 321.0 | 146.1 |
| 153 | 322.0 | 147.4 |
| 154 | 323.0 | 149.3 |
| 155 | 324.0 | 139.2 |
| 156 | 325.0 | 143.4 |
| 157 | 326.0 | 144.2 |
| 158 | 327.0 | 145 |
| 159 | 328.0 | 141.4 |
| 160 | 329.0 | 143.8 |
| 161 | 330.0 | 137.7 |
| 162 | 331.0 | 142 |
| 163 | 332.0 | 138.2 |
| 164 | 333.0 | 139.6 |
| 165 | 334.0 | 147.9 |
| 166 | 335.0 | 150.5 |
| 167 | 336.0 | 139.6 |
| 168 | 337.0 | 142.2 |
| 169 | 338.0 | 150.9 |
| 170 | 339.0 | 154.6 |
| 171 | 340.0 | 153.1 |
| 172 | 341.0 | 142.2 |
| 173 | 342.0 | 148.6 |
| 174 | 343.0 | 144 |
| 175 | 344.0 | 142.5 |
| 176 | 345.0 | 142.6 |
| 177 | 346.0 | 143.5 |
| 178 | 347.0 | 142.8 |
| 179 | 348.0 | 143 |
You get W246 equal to 1.29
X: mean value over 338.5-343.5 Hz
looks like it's 148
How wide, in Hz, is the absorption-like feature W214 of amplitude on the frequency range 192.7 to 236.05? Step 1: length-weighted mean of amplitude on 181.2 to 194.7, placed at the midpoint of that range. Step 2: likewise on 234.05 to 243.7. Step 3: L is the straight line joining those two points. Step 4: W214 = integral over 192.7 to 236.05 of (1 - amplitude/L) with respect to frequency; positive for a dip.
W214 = 8.21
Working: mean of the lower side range 140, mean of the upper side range 132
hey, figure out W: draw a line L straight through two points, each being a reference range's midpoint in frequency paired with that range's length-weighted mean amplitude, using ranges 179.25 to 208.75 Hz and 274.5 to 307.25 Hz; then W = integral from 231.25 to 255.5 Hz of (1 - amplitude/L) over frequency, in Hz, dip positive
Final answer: 1.4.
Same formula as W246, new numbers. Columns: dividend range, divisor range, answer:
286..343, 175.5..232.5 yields 1.29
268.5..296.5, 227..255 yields 1.17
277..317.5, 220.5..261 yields 1.22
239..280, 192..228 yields 1.33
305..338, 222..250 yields 1.21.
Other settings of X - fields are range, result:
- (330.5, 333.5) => 140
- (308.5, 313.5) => 153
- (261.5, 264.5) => 145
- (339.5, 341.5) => 148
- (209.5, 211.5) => 111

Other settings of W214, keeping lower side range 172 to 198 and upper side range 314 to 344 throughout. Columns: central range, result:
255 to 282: -1.6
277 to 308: -2.6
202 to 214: 1.9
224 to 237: 2.5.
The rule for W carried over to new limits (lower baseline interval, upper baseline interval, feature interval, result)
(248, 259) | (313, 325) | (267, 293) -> -1.1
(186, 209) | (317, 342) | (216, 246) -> 5.2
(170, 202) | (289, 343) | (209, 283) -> 5.6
